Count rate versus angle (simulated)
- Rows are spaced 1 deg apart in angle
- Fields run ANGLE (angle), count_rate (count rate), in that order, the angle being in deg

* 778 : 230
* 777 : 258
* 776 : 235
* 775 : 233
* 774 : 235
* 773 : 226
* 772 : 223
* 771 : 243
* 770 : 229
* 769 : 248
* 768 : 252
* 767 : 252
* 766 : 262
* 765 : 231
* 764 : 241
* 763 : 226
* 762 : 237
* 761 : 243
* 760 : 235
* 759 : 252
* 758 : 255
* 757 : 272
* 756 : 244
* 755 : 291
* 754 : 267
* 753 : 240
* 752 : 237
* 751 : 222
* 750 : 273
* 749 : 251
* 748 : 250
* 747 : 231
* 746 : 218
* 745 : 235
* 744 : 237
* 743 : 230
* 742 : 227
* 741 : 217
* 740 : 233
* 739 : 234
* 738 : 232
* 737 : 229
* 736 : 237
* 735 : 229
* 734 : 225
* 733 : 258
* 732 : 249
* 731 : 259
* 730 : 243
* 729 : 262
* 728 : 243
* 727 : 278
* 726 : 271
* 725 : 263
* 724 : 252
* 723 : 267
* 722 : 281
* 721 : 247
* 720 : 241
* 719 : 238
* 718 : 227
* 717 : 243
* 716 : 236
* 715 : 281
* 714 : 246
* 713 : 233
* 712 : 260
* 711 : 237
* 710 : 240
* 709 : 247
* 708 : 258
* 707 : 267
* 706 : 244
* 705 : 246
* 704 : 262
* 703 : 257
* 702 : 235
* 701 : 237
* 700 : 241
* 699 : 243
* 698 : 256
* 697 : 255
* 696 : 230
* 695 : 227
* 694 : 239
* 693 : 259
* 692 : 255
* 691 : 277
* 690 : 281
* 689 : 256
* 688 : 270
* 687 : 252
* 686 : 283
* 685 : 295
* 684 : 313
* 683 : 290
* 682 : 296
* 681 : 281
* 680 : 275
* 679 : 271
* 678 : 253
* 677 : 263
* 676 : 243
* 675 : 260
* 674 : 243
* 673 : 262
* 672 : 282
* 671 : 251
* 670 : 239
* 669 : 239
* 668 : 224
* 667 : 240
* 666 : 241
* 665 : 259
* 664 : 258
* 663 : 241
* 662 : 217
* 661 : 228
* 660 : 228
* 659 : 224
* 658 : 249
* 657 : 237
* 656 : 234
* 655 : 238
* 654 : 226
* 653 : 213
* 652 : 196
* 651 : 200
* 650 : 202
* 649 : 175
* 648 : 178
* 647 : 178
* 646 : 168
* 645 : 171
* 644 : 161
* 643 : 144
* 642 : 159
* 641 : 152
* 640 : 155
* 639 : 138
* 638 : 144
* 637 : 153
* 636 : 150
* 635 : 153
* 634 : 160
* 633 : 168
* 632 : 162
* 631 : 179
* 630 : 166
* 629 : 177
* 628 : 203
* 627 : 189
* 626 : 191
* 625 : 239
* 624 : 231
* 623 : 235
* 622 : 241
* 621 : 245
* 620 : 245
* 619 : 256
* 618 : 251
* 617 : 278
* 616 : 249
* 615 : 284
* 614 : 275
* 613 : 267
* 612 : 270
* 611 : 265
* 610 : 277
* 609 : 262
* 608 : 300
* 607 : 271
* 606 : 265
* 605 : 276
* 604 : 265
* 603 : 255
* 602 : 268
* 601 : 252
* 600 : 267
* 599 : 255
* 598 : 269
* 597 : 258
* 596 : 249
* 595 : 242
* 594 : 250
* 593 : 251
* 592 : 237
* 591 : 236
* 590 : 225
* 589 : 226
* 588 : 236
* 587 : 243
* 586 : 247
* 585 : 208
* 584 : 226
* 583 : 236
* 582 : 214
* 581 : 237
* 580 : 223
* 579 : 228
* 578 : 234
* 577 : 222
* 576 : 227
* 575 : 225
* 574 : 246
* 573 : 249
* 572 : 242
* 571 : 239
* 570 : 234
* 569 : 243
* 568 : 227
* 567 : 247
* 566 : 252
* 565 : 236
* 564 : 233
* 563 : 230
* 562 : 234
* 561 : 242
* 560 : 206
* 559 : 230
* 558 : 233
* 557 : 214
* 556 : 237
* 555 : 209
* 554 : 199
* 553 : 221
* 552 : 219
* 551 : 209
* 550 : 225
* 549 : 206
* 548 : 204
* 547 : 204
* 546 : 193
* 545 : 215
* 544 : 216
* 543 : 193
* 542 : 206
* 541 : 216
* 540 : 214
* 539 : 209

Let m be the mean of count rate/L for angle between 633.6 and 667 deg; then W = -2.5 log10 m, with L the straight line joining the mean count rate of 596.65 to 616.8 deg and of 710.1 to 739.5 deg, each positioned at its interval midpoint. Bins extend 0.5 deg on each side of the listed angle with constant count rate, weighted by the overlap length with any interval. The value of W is 0.310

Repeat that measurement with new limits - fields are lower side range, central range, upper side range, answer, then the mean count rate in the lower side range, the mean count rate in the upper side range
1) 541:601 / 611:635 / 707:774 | 0.05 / 230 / 245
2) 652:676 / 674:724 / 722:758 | -0.06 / 240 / 246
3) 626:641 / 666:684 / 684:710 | -0.16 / 165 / 256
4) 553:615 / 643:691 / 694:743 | 0.02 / 243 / 246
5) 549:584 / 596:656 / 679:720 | 0.11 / 229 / 257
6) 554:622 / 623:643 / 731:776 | 0.37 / 245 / 241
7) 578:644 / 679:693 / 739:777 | -0.19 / 226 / 242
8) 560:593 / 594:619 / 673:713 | -0.11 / 234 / 259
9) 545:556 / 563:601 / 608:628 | -0.04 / 210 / 250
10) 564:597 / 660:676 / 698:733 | 0.00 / 236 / 251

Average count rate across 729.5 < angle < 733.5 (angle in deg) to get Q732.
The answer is 252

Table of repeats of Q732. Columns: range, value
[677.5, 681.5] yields 270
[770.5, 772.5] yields 233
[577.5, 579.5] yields 231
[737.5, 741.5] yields 229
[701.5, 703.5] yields 246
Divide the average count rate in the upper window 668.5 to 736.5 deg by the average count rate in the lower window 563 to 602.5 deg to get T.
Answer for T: 1.1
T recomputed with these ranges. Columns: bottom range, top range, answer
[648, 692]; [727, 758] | 0.98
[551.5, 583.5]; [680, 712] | 1.13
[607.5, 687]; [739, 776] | 1.07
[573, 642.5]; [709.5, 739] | 1.09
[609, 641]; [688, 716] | 1.18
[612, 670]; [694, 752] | 1.17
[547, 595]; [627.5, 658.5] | 0.79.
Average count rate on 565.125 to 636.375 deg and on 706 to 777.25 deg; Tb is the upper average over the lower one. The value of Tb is 1.0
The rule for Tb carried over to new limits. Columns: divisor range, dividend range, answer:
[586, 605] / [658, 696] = 1.03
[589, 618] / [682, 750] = 0.96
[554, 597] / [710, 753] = 1.05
